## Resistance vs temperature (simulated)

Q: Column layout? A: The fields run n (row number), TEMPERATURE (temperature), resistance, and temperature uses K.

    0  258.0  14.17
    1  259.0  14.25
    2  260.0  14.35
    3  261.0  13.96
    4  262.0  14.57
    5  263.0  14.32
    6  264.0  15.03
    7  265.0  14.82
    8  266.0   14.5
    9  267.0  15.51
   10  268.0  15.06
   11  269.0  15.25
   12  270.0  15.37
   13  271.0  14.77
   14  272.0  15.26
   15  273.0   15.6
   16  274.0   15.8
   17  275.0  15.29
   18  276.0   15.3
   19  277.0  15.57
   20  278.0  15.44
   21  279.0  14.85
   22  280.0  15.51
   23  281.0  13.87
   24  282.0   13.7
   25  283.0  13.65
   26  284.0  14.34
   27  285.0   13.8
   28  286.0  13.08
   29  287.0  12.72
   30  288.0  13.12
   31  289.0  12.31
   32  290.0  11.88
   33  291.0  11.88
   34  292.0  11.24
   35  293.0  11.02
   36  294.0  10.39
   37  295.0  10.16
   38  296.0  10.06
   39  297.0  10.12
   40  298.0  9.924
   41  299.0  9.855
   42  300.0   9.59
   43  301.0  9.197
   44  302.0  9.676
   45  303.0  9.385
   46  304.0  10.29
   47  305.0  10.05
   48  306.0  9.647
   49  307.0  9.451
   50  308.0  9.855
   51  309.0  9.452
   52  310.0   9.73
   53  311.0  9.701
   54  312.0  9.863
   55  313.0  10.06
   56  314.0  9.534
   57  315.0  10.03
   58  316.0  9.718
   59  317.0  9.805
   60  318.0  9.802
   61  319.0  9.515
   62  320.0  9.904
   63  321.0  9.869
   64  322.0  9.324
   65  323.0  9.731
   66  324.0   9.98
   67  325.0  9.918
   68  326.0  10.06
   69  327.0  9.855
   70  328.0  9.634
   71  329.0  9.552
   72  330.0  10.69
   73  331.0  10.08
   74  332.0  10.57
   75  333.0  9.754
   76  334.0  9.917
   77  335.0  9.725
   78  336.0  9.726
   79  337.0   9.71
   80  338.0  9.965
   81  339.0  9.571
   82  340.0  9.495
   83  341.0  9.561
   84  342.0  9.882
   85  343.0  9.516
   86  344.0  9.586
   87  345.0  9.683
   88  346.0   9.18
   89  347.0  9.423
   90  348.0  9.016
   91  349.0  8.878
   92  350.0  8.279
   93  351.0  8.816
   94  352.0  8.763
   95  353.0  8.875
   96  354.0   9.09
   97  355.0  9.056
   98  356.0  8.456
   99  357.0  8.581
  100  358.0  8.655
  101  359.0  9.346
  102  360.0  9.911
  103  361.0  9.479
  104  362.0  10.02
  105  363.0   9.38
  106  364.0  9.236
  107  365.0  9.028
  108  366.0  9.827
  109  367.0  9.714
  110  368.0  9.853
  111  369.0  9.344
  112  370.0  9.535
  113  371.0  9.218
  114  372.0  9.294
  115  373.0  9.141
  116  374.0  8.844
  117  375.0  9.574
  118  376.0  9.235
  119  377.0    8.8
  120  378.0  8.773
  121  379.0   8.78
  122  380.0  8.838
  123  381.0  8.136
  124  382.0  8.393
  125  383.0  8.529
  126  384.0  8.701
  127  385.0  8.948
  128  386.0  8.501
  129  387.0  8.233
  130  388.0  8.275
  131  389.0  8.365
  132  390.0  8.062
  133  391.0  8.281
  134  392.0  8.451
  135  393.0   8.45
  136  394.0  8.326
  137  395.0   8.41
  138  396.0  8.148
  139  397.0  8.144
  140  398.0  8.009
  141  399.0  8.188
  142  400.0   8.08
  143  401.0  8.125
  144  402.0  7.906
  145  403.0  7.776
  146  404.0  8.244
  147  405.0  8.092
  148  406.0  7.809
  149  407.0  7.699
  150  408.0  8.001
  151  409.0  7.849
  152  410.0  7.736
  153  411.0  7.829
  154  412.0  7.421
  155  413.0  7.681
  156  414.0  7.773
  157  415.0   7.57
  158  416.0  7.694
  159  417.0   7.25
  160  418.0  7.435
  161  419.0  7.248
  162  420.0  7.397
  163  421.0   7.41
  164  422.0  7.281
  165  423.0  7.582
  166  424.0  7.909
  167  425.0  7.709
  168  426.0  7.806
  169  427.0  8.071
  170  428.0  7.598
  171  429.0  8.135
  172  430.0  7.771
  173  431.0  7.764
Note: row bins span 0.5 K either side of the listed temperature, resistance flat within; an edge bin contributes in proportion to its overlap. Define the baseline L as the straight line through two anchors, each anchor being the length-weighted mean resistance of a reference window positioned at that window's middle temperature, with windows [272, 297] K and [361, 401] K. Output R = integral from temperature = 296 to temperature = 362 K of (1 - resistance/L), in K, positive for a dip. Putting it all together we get 9.4 K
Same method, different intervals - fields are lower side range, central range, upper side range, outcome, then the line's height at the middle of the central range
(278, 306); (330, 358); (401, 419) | 1.7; 9.97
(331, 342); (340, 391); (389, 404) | -0.2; 9.02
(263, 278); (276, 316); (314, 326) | 3.4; 12.4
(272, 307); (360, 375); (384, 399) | -0.3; 9.27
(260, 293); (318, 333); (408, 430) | 2.6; 12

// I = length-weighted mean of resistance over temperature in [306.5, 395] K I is 9.31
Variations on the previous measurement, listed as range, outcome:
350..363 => 9.07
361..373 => 9.48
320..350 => 9.7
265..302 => 13.2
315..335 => 9.88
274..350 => 10.8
